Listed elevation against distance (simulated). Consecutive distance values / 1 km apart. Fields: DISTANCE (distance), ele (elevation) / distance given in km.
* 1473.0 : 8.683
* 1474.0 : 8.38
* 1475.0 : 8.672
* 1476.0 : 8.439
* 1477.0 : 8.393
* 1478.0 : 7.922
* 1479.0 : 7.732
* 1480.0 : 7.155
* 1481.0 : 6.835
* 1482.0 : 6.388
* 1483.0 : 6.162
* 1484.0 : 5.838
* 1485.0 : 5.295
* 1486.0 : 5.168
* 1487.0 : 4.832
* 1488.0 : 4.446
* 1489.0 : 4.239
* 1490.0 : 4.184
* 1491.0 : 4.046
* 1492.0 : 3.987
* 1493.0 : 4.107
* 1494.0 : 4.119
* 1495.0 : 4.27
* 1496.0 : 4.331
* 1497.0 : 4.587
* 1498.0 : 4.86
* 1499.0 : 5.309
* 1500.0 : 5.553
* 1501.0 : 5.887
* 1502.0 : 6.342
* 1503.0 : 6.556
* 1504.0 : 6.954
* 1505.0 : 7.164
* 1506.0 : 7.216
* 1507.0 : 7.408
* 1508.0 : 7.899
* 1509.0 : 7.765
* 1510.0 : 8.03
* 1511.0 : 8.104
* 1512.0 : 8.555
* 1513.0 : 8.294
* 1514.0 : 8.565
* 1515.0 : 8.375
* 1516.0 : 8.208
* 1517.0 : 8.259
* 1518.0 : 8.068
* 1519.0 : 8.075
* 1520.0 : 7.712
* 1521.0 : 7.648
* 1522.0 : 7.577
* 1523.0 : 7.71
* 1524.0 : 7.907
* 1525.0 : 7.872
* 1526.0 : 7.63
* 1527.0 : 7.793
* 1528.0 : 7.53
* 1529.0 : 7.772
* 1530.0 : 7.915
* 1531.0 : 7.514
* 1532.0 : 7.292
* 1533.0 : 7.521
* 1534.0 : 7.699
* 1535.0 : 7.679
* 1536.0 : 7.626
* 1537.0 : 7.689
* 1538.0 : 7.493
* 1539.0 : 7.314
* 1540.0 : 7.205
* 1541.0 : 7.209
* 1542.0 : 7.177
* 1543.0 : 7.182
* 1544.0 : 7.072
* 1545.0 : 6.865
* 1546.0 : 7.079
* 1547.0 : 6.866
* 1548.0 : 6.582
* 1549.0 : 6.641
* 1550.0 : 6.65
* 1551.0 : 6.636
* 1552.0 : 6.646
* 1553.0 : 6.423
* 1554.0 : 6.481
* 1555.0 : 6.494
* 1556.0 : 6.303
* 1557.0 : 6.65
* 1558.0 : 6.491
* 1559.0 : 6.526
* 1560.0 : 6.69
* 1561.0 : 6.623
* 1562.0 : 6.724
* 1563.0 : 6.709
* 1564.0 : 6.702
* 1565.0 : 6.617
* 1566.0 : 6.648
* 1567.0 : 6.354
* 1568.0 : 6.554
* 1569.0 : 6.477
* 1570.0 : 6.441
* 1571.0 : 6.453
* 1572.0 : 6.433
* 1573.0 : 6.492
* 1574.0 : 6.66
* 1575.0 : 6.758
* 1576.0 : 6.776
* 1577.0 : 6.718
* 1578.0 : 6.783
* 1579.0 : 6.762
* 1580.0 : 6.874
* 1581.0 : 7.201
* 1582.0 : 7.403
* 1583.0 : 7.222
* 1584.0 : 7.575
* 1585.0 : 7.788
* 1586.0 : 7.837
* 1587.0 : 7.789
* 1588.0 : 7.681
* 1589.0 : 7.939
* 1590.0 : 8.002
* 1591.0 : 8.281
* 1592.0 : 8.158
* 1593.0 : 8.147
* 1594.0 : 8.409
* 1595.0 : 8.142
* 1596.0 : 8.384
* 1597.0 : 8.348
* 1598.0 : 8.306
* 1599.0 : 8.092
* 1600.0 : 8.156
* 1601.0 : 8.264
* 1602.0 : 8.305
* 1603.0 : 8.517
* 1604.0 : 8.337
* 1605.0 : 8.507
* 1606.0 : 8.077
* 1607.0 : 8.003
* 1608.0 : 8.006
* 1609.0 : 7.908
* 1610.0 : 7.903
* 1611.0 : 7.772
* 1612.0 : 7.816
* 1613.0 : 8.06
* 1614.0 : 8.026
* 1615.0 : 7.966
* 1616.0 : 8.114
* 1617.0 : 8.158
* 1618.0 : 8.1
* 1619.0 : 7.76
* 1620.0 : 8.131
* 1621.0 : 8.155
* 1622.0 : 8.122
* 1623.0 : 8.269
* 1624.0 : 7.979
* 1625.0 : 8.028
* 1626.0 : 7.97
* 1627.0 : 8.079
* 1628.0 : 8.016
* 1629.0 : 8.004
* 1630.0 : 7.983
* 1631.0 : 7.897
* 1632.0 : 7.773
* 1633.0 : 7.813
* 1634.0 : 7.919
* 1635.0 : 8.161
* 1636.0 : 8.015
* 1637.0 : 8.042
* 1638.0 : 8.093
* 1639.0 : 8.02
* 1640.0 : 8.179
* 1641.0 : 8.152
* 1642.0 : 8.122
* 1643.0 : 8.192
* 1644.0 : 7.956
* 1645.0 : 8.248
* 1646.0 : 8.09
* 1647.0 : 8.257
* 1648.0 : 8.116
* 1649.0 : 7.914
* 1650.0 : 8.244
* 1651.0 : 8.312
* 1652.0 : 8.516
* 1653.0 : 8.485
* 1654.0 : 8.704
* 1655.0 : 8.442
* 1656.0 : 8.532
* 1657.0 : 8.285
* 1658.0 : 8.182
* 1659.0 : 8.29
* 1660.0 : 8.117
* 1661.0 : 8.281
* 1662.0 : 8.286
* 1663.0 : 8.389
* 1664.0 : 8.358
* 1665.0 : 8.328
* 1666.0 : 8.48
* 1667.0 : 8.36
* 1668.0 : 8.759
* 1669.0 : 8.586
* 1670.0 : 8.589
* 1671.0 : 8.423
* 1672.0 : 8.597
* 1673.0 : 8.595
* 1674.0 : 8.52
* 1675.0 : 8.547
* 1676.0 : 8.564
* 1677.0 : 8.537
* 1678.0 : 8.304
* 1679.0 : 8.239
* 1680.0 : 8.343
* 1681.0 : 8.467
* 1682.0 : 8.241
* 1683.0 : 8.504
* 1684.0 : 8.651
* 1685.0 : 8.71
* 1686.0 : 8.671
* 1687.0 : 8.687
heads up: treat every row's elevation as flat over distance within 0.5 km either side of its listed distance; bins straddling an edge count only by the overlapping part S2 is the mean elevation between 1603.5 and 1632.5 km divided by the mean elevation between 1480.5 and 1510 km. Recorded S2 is 1.4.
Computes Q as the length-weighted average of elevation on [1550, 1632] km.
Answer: 7.49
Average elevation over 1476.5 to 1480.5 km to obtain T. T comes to 7.8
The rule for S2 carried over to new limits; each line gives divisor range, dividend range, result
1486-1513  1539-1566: 1.16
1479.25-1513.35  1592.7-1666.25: 1.37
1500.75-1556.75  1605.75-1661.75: 1.10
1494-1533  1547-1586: 0.94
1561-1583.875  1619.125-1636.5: 1.19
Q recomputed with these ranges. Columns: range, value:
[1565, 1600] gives 7.35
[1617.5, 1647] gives 8.05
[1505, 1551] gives 7.59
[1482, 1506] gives 5.21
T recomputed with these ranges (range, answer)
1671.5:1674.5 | 8.57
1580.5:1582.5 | 7.3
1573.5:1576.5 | 6.73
